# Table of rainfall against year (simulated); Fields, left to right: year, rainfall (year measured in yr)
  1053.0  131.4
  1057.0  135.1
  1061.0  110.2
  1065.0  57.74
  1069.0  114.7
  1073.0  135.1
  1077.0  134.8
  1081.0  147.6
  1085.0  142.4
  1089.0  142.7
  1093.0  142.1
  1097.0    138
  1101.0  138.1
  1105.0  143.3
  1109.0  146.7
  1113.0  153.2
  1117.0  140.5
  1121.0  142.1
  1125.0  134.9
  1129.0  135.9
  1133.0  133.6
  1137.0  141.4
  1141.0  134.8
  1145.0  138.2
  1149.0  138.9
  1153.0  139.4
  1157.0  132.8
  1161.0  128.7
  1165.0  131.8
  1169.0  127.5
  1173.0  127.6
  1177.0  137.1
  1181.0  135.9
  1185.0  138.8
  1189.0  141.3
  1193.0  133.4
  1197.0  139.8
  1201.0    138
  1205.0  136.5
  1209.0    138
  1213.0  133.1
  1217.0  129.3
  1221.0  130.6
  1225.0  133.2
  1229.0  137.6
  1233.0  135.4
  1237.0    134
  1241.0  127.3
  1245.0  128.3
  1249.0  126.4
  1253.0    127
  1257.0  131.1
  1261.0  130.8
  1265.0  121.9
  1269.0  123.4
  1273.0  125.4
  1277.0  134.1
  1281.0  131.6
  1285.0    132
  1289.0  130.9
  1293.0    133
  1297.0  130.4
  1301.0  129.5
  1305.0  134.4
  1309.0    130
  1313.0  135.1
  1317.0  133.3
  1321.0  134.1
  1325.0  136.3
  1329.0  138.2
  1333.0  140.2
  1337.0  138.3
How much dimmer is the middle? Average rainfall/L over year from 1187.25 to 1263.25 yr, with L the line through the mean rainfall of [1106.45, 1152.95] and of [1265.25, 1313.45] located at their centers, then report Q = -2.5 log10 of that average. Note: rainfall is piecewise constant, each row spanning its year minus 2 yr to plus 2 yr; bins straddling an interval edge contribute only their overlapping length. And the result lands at 0.009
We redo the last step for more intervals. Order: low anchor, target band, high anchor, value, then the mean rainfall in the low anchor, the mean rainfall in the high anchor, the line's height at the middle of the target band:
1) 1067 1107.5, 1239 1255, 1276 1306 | 0.049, 138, 132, 133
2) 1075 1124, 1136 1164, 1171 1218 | 0.024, 142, 136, 139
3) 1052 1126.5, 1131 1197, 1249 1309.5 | -0.028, 133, 130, 132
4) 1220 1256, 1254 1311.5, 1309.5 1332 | 0.029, 131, 135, 133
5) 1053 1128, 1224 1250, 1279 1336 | 0.013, 133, 134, 133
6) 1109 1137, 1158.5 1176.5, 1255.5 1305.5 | 0.064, 141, 130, 138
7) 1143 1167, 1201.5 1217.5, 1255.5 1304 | -0.020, 135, 130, 133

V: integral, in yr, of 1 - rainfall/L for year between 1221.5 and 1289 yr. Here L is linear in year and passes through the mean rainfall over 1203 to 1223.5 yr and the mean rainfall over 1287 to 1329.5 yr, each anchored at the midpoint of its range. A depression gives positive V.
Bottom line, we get 1.7 yr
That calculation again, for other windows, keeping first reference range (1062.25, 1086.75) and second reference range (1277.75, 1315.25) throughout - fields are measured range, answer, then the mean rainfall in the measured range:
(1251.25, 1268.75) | 0.40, 127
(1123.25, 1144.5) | -2.05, 136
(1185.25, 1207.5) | -1.86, 138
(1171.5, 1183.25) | -0.70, 134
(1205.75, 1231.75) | -1.12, 134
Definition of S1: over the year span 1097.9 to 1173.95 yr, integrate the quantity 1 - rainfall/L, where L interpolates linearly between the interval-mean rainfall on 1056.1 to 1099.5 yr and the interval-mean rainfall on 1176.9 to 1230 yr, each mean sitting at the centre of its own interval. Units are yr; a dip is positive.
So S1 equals -3.7 yr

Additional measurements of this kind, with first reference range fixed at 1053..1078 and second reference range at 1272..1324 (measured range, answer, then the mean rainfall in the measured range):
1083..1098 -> -3.1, 142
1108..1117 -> -2.3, 148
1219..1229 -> -0.5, 133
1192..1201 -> -0.9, 137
